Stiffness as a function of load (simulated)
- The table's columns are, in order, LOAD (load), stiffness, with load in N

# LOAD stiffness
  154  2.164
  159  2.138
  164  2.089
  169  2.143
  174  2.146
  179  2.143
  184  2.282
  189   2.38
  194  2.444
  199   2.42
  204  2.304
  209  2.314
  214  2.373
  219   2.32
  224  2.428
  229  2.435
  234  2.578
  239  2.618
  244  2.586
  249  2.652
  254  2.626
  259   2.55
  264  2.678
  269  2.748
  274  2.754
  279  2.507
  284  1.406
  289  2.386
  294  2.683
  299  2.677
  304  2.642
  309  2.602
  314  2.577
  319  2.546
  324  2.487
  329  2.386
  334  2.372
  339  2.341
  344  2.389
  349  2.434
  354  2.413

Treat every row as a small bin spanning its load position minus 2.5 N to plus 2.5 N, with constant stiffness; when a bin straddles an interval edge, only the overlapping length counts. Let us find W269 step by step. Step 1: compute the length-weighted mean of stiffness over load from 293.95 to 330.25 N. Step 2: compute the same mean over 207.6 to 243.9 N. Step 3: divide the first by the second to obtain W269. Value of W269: 1.05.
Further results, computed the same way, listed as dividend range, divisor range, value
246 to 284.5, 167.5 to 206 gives 1.11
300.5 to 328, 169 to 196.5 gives 1.13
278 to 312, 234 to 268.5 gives 0.92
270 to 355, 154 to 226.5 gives 1.08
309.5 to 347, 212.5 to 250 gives 0.98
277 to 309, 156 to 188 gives 1.11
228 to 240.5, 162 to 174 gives 1.20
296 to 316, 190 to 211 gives 1.11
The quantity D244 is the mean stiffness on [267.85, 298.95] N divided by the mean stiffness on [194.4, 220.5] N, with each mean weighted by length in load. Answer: 1.03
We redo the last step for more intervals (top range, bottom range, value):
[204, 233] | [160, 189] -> 1.09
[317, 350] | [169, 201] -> 1.06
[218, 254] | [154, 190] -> 1.16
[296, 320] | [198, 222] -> 1.12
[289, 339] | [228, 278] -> 0.97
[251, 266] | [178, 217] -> 1.12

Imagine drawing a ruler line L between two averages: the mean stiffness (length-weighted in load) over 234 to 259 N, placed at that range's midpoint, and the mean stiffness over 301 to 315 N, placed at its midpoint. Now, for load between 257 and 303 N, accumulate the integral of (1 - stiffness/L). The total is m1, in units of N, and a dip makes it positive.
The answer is 2.10 N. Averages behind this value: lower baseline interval 2.61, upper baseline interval 2.61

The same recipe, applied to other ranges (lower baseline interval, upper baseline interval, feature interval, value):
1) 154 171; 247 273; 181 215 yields -0.5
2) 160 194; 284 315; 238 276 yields -4.0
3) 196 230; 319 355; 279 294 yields 1.7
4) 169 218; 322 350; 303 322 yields -1.6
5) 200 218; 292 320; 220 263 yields -2.1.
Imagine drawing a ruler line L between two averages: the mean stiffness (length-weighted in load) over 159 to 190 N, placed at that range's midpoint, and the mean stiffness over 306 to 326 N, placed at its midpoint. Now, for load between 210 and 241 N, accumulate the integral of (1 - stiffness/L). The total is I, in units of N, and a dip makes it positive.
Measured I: -1.7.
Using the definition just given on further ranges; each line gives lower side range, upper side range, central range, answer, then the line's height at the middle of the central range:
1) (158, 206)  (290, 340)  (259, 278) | -2.0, 2.43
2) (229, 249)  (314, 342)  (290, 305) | -0.9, 2.49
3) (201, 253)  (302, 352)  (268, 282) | -0.8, 2.47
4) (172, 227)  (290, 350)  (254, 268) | -1.2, 2.42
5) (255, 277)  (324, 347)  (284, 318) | 0.3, 2.53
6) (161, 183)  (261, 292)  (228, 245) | -1.8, 2.31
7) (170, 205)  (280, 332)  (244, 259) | -1.5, 2.37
